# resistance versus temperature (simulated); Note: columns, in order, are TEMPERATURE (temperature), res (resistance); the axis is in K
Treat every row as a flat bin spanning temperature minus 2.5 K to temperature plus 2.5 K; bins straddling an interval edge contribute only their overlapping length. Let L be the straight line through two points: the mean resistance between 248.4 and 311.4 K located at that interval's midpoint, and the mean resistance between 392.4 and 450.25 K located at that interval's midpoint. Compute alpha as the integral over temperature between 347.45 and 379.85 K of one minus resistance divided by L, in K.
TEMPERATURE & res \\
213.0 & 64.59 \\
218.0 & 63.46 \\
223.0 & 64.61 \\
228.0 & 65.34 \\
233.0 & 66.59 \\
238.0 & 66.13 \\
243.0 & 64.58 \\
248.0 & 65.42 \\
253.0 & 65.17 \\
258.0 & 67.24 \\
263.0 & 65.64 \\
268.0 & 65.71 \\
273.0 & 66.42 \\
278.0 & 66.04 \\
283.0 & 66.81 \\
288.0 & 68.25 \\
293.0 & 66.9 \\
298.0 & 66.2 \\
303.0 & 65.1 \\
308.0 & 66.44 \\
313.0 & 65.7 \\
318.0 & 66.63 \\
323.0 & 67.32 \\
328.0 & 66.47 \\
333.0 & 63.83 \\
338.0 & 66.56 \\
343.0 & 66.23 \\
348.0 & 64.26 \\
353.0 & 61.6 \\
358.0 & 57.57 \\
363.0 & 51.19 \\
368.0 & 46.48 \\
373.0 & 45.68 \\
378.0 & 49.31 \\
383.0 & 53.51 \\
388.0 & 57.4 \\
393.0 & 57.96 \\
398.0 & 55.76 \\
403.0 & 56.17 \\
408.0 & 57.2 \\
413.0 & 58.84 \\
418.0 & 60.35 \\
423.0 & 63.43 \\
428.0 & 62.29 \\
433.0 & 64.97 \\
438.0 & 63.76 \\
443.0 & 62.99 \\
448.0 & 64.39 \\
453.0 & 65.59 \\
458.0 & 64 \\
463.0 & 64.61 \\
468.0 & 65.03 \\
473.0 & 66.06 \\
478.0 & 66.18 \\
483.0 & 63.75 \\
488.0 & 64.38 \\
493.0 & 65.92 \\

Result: 5.1 K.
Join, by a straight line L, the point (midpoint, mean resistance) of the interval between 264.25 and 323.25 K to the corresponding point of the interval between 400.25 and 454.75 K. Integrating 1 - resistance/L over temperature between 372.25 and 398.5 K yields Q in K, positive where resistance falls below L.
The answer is 4.0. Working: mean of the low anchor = 66.4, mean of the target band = 53.6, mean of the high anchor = 61.7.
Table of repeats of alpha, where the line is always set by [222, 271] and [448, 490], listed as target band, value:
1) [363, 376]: 3.6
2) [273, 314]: -0.6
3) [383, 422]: 4.5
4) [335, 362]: 1.1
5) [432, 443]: 0.2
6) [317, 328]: -0.2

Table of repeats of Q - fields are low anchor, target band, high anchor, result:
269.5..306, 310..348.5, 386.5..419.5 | -1.63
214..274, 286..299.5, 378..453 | -0.70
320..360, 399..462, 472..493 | 2.85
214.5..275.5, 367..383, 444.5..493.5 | 4.16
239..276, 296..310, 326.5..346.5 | -0.04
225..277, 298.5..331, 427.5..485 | -0.40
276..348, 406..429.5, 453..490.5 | 1.78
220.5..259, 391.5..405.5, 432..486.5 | 1.81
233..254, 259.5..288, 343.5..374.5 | -1.58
